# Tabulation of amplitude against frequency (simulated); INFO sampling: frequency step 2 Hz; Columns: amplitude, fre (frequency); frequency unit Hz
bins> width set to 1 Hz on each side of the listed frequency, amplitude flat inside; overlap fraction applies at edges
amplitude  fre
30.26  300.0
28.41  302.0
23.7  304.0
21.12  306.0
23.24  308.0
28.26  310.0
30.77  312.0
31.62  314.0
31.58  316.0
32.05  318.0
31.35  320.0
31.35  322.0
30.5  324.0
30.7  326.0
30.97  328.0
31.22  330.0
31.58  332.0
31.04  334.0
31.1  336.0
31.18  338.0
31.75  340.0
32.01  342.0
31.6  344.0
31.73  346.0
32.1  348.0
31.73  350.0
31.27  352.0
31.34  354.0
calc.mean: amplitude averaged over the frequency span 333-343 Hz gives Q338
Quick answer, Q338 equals 31.4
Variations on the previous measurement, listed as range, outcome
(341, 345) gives 31.8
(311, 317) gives 31.3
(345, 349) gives 31.9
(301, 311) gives 24.9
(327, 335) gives 31.2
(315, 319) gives 31.8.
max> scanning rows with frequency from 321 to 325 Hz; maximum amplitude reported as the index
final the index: 31.35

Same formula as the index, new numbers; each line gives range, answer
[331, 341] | 31.75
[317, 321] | 32.05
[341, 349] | 32.1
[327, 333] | 31.58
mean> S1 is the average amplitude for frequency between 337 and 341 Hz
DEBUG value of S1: 31.5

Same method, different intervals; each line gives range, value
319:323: 31.4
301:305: 26.1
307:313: 27.4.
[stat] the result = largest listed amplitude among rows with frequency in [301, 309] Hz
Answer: 28.41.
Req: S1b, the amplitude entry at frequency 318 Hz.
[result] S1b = 32.05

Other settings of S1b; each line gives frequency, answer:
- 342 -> 32.01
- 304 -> 23.7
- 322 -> 31.35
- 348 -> 32.1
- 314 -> 31.62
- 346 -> 31.73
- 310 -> 28.26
